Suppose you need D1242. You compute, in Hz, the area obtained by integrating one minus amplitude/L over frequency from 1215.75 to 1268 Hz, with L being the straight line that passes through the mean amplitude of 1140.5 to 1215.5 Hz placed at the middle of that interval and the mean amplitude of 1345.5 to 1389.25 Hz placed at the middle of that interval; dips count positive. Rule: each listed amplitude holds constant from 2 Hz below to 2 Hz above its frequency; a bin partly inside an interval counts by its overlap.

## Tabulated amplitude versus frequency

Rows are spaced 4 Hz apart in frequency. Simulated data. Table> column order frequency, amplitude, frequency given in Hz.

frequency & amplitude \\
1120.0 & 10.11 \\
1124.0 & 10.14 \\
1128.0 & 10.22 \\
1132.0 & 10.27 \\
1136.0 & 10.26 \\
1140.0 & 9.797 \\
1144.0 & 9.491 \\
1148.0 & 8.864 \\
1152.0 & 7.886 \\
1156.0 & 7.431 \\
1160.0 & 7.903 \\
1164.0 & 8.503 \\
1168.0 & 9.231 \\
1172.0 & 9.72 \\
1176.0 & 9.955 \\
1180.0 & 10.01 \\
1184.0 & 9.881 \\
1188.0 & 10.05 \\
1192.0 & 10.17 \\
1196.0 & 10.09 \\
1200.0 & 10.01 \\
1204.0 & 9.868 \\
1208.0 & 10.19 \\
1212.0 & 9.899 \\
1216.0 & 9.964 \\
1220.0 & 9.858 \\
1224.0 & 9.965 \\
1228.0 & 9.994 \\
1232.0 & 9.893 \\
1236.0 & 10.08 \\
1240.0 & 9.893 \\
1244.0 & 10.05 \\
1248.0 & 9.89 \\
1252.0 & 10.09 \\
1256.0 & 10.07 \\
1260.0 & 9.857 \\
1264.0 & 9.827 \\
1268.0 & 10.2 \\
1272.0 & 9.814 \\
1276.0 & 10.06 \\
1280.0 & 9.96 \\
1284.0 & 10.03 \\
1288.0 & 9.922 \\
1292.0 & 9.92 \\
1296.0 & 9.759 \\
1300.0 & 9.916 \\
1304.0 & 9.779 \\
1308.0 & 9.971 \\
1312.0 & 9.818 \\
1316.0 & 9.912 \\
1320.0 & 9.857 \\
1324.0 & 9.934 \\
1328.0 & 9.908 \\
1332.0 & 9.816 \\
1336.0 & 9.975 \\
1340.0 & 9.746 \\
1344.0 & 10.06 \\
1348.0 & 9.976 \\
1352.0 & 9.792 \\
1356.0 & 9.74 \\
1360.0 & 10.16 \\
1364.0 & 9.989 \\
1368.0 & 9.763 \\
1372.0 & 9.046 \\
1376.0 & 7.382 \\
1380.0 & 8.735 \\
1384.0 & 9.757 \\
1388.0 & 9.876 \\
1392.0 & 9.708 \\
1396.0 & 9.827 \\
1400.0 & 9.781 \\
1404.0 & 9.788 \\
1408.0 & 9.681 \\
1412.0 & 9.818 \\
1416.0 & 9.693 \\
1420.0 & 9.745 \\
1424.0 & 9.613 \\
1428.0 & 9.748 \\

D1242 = -2.9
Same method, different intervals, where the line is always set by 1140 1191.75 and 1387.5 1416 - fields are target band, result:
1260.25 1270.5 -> -0.6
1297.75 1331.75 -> -1.2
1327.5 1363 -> -1.1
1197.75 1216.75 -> -1.5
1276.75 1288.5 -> -0.7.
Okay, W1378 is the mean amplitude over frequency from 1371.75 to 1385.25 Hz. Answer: 8.63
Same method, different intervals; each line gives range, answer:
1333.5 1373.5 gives 9.83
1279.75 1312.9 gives 9.9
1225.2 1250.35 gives 9.97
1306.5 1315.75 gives 9.89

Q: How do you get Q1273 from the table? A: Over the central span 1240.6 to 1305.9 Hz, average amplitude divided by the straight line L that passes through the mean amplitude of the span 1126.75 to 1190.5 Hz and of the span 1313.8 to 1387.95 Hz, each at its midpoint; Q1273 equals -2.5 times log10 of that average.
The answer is -0.05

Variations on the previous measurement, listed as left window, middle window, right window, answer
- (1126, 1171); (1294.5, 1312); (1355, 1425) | -0.05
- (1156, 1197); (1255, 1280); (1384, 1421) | -0.04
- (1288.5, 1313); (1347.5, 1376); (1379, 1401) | 0.01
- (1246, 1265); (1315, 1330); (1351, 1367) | 0.00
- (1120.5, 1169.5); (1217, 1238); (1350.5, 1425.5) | -0.07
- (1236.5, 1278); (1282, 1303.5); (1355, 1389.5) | -0.01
